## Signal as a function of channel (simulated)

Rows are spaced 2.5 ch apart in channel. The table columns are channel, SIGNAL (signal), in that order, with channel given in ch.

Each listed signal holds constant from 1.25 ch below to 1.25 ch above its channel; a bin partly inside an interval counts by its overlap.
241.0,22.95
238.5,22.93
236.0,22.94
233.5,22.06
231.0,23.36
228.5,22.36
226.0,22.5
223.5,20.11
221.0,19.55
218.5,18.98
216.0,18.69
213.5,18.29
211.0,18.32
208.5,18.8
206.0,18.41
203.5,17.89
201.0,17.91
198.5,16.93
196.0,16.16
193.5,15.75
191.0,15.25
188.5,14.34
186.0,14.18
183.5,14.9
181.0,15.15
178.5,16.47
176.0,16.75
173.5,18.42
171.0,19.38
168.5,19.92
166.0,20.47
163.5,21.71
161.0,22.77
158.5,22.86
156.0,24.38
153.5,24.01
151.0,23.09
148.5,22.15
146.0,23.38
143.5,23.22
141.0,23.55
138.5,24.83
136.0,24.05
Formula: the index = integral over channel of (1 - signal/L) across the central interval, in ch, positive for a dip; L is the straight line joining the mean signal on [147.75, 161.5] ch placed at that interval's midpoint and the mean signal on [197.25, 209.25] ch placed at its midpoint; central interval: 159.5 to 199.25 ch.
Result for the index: 6.1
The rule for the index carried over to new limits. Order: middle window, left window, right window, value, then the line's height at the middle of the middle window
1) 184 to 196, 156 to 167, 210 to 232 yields 3.5 ch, 21.3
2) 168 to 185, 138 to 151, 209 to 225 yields 3.4 ch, 21.4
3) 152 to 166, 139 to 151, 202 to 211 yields -0.5 ch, 22.1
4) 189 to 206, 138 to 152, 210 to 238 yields 3.9 ch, 21.6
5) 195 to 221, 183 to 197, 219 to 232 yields 0.2 ch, 18.3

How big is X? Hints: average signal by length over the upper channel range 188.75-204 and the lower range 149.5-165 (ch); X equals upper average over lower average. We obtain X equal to 0.7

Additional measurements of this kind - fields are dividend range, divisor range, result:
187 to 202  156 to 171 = 0.74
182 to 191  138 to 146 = 0.62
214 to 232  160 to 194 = 1.18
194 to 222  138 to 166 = 0.78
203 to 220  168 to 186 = 1.09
